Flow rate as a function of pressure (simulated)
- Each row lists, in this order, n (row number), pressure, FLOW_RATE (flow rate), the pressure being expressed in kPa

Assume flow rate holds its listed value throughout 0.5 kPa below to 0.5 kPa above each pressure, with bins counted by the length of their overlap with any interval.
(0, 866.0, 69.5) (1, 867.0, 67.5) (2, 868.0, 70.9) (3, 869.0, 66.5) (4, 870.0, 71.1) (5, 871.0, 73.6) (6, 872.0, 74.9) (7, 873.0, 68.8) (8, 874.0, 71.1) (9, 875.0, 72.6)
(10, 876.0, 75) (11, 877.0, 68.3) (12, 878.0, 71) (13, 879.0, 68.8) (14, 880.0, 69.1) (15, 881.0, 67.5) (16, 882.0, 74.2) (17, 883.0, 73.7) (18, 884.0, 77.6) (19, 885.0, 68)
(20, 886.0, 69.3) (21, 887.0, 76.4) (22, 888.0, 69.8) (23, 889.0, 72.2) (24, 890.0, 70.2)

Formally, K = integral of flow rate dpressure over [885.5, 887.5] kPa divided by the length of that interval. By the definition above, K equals 72.8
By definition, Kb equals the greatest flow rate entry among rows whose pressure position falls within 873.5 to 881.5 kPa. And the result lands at 75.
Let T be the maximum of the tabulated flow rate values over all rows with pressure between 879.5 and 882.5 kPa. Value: 74.2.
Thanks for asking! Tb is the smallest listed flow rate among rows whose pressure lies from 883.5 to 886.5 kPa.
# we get 68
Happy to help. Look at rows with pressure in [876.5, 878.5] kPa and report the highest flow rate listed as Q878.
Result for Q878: 71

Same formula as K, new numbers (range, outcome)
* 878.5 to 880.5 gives 68.9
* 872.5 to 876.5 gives 71.9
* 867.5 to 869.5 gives 68.7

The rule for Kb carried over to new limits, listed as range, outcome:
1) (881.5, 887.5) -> 77.6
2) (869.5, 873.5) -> 74.9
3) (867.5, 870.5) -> 71.1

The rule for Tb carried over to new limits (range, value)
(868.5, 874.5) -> 66.5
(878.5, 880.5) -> 68.8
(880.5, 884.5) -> 67.5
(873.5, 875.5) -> 71.1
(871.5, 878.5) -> 68.3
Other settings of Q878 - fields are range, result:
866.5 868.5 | 70.9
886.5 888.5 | 76.4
